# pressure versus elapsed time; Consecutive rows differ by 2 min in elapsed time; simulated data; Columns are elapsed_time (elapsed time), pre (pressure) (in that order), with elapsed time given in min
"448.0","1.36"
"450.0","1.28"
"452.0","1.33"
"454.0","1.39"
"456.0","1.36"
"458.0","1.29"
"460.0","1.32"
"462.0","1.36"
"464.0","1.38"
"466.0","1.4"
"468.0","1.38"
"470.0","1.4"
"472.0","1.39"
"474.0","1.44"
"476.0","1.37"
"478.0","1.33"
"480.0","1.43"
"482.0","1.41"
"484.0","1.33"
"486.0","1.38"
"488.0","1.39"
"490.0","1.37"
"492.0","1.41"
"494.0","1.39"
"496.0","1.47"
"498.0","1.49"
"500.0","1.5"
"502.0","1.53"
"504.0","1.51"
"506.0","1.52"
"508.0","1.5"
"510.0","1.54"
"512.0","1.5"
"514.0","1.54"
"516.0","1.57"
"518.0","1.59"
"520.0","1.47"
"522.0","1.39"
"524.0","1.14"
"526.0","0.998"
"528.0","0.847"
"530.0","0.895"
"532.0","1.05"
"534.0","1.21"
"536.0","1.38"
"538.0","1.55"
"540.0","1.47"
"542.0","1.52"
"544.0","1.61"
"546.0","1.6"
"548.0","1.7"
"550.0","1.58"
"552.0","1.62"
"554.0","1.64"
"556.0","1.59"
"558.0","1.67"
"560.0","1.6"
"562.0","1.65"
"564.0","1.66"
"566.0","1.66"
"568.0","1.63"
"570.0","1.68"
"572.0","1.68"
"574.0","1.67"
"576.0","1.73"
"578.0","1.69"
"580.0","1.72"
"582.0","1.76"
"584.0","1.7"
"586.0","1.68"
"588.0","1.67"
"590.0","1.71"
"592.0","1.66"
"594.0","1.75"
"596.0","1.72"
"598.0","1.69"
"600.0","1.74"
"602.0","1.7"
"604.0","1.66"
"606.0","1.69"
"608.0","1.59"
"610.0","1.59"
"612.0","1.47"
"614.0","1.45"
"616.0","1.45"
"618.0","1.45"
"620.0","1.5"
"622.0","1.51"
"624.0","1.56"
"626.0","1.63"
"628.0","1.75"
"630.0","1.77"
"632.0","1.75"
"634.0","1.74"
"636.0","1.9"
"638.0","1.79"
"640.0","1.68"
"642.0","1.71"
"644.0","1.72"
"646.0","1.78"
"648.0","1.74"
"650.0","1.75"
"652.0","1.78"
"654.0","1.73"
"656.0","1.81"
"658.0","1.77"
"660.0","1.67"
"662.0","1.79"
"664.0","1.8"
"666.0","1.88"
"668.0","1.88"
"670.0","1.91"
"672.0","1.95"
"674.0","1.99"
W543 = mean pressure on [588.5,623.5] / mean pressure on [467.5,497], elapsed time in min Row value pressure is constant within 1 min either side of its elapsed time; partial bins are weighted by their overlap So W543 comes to 1.2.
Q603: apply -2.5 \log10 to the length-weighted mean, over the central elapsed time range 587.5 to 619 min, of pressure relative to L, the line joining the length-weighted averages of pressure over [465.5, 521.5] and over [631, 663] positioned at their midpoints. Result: 0.03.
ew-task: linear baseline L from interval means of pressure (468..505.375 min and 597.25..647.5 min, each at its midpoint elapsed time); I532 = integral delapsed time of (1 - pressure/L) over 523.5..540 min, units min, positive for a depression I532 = 3.78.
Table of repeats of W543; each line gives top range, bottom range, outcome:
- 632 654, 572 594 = 1.03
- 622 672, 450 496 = 1.28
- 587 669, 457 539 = 1.23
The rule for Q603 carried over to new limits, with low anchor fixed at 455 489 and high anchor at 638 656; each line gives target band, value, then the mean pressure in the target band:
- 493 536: 0.07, 1.36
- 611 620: 0.15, 1.46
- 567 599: -0.06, 1.7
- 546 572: -0.06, 1.64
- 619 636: 0.02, 1.67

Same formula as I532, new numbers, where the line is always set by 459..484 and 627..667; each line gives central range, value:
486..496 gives 0.2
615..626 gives 1.3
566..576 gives -0.4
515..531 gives 2.7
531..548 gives 1.0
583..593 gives -0.3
